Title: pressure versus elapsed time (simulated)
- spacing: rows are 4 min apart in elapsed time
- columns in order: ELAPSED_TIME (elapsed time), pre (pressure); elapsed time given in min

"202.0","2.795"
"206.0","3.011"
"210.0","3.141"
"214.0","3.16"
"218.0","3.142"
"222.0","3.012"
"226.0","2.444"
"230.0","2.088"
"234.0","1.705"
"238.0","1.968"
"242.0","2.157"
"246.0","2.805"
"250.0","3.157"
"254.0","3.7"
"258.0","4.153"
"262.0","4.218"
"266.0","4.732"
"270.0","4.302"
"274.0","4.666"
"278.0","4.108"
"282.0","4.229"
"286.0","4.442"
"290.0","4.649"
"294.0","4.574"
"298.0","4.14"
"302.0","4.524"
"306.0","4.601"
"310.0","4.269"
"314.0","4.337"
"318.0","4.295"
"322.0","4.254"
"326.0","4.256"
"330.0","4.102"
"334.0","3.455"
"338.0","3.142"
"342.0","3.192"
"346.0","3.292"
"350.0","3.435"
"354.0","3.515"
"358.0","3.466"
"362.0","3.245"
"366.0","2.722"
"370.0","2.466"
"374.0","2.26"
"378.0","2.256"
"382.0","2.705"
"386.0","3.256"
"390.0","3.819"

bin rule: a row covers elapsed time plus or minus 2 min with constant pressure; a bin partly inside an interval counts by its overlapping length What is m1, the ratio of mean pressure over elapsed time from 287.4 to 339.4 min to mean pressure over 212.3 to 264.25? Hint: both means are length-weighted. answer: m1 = 1.4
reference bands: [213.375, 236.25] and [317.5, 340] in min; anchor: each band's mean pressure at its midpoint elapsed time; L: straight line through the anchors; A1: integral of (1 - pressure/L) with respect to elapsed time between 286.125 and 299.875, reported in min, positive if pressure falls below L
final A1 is -4.1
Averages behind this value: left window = 2.55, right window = 3.89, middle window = 4.46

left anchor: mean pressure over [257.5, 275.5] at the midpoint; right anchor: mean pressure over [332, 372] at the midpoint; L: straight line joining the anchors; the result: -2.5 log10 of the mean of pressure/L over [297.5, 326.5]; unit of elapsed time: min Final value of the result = -0.16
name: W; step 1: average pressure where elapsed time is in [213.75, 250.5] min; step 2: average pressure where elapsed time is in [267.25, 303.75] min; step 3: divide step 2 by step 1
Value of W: 1.8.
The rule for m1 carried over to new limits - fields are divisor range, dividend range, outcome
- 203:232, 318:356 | 1.28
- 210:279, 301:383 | 1.08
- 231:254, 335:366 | 1.34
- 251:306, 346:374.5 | 0.71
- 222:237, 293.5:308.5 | 2.02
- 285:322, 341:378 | 0.68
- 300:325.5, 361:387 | 0.61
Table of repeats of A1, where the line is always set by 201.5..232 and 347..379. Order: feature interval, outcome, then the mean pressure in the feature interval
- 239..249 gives 1.3 min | 2.5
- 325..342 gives -4.1 min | 3.64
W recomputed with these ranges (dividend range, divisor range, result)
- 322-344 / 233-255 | 1.43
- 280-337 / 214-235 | 1.66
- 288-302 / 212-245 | 1.81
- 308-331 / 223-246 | 1.96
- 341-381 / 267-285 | 0.68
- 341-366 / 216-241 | 1.39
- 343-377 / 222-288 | 0.89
